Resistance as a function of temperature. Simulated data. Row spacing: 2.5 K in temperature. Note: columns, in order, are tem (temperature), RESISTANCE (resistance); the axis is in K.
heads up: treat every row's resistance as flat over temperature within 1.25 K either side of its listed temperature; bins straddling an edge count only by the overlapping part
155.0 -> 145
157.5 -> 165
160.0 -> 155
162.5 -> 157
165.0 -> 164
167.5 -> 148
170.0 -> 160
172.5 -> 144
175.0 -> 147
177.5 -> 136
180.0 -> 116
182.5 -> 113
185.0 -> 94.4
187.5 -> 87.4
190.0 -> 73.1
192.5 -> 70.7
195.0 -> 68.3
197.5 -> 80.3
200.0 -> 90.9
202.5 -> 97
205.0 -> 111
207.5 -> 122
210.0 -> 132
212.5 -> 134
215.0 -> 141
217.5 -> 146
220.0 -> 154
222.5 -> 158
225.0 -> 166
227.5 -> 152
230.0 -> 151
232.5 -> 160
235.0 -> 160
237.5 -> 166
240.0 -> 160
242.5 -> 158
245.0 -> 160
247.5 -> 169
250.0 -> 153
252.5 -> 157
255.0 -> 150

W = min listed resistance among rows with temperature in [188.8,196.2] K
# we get 68.3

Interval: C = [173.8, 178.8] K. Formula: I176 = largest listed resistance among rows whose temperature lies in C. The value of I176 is 147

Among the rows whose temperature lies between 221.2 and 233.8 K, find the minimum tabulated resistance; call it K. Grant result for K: 151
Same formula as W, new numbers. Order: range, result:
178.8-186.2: 94.4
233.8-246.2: 158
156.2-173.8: 144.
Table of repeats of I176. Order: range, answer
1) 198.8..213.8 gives 134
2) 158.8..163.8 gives 157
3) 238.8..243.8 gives 160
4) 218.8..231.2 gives 166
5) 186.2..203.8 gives 97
